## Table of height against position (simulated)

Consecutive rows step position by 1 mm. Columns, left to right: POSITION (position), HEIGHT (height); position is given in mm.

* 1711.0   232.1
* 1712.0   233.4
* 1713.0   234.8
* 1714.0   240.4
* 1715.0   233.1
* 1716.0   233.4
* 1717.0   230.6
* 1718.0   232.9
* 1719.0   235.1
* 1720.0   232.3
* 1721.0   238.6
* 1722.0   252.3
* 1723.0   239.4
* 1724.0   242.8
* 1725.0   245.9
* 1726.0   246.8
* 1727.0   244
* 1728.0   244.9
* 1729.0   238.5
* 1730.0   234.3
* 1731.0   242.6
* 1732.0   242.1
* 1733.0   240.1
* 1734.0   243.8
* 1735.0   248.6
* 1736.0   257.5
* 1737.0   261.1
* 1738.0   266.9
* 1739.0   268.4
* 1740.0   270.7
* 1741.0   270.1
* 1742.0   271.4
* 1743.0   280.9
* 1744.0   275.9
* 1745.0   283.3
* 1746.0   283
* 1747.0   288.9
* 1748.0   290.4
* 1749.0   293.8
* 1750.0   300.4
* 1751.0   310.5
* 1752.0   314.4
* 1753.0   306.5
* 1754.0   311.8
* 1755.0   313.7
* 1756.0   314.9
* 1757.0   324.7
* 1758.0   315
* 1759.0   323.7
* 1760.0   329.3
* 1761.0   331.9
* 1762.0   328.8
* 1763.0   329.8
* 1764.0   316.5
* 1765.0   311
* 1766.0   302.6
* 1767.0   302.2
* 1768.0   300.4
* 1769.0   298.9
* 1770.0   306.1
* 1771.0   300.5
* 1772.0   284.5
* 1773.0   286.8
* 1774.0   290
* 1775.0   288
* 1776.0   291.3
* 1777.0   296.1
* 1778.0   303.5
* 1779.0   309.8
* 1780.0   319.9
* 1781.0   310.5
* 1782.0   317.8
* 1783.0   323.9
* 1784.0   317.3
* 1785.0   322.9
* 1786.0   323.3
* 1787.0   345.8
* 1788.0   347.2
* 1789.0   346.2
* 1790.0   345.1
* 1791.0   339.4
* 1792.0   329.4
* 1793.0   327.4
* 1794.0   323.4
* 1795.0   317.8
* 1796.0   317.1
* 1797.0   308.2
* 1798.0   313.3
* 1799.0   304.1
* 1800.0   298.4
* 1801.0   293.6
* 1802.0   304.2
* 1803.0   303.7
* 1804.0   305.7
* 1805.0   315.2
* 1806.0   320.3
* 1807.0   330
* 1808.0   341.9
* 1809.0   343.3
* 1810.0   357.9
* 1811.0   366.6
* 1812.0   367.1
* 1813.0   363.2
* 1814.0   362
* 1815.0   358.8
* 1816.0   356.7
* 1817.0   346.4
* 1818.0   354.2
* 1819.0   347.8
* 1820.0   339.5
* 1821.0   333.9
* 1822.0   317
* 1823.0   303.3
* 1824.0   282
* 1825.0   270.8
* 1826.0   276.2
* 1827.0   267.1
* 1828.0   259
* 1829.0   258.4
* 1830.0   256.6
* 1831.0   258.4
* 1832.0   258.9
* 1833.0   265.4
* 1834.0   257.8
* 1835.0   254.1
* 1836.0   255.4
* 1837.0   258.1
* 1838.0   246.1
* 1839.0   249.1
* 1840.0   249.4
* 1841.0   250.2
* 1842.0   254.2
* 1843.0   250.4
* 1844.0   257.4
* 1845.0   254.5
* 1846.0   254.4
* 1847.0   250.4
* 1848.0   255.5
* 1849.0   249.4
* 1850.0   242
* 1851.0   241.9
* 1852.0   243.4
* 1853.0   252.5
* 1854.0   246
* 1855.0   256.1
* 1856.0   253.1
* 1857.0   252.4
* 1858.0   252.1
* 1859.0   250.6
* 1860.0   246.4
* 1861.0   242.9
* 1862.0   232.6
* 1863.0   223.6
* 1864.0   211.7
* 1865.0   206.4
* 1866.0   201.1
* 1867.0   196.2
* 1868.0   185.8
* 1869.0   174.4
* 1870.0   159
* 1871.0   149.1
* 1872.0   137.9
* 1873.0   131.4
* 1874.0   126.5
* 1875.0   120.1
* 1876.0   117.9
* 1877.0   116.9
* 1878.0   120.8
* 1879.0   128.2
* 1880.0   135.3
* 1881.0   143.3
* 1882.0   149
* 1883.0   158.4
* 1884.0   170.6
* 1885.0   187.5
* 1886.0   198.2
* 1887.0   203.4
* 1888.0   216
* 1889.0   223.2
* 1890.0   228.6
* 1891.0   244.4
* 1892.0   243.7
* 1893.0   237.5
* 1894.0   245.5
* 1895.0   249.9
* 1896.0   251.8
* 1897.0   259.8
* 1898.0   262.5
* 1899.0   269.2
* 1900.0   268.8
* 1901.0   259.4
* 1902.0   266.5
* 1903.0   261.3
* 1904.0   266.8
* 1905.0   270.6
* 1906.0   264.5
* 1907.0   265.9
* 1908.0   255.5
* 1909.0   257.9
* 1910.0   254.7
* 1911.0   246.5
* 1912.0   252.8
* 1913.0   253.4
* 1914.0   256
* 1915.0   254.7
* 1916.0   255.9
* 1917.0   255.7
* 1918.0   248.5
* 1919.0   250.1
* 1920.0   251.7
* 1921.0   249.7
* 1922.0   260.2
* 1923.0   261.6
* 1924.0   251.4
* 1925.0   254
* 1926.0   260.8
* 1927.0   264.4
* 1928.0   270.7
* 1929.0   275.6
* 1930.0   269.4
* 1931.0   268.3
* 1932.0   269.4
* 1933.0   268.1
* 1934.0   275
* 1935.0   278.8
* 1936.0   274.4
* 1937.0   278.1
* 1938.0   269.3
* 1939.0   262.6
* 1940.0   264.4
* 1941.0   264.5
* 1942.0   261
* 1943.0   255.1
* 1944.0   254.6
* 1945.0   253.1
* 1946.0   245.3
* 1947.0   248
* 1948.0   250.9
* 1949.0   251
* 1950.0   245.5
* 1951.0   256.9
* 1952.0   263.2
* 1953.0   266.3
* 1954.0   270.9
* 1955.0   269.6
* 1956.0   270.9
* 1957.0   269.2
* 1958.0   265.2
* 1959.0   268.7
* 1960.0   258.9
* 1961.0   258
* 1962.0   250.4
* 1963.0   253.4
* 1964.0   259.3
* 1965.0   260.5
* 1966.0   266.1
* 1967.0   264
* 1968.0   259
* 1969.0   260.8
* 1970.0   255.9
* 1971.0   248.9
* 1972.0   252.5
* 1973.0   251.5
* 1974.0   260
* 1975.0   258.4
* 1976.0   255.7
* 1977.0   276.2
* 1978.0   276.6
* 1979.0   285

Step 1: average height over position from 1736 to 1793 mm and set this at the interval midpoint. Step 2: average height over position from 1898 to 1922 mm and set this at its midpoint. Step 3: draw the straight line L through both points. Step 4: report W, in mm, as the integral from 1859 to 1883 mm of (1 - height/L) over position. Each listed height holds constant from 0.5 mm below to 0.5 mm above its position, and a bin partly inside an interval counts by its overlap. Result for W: 9.0 mm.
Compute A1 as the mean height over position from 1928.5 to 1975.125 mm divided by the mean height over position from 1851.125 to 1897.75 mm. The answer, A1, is 1.3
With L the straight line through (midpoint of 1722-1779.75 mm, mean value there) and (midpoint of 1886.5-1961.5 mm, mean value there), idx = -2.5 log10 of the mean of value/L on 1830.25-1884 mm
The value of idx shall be 0.25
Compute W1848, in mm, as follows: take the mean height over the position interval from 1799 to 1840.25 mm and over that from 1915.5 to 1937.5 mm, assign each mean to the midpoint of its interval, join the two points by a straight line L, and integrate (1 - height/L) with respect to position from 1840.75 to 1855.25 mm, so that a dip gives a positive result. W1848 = 2.1 mm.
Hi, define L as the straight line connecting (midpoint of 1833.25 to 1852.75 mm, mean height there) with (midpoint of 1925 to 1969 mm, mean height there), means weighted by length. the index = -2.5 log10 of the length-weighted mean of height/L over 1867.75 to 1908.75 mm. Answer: 0.252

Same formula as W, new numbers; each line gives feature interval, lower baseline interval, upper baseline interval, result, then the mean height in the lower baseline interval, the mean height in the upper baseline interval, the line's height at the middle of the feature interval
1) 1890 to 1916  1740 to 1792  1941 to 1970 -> 1.6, 308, 259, 273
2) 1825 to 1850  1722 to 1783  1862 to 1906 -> -2.7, 287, 201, 231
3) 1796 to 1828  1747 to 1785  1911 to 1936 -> -3.1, 309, 261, 295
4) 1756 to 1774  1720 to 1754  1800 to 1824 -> -1.3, 265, 334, 291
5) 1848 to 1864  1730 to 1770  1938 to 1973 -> 1.7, 291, 259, 274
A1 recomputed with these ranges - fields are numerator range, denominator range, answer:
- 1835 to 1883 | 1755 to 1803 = 0.67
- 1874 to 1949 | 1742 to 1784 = 0.78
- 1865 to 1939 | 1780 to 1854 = 0.76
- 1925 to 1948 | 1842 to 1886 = 1.31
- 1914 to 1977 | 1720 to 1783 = 0.91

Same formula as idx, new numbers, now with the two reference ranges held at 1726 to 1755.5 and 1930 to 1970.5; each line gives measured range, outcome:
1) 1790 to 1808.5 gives -0.18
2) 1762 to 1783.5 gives -0.13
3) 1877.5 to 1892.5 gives 0.40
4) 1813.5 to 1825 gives -0.24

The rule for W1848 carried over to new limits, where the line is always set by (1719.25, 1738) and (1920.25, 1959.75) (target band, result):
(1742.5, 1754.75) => -2.4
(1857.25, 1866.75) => 1.0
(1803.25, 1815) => -4.3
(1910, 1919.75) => 0.3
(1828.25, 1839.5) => -0.1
